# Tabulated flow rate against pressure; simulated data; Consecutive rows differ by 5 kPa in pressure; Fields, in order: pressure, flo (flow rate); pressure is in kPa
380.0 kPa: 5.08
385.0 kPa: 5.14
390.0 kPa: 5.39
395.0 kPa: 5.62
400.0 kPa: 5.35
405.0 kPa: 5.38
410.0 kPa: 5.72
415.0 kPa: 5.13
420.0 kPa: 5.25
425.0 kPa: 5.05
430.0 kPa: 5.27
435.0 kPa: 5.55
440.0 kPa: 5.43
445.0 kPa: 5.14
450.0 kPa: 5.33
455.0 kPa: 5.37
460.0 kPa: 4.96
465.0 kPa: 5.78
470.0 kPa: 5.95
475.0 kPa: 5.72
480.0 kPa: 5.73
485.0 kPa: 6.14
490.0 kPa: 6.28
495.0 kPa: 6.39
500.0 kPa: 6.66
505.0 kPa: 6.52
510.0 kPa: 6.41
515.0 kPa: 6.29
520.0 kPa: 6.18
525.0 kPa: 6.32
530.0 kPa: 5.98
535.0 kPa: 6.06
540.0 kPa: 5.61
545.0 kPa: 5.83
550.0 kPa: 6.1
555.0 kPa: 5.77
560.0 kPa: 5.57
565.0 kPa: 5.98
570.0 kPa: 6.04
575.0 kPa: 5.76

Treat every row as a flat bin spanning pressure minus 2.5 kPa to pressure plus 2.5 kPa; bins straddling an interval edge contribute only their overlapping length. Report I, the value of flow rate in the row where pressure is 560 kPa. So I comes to 5.57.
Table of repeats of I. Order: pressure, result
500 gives 6.66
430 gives 5.27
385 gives 5.14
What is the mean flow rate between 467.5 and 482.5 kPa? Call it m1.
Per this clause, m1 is 5.8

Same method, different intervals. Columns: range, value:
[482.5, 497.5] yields 6.27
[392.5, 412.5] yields 5.52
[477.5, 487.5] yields 5.94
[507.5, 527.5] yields 6.3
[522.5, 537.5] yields 6.12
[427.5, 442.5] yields 5.42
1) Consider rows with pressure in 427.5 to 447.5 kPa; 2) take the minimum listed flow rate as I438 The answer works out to 5.14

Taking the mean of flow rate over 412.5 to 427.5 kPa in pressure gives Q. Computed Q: 5.14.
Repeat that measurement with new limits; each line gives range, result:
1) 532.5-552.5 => 5.9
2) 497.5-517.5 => 6.47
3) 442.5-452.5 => 5.23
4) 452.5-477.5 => 5.56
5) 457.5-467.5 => 5.37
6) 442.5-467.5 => 5.32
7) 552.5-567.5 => 5.77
